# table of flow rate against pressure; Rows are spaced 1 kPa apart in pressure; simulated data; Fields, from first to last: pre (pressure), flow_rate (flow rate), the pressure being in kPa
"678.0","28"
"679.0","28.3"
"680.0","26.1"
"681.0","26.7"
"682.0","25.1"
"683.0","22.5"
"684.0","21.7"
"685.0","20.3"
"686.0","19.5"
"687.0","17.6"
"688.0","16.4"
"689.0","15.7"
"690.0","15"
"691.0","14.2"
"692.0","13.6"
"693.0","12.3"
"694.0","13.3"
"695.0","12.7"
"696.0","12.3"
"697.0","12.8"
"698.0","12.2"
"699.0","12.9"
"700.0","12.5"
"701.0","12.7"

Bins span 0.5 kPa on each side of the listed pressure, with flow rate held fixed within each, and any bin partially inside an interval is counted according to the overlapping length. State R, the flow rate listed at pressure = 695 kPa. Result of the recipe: 12.7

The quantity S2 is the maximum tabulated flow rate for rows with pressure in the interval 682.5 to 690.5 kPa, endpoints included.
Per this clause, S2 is 22.5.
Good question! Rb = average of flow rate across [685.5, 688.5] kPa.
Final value 17.8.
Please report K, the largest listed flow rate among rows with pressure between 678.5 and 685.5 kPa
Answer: 28.3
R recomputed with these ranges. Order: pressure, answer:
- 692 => 13.6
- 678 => 28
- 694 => 13.3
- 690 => 15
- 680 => 26.1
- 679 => 28.3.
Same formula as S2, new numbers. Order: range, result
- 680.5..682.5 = 26.7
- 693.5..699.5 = 13.3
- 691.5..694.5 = 13.6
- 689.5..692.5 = 15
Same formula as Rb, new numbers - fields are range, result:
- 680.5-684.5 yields 24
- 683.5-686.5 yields 20.5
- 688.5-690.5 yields 15.3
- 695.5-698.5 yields 12.4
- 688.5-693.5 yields 14.2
